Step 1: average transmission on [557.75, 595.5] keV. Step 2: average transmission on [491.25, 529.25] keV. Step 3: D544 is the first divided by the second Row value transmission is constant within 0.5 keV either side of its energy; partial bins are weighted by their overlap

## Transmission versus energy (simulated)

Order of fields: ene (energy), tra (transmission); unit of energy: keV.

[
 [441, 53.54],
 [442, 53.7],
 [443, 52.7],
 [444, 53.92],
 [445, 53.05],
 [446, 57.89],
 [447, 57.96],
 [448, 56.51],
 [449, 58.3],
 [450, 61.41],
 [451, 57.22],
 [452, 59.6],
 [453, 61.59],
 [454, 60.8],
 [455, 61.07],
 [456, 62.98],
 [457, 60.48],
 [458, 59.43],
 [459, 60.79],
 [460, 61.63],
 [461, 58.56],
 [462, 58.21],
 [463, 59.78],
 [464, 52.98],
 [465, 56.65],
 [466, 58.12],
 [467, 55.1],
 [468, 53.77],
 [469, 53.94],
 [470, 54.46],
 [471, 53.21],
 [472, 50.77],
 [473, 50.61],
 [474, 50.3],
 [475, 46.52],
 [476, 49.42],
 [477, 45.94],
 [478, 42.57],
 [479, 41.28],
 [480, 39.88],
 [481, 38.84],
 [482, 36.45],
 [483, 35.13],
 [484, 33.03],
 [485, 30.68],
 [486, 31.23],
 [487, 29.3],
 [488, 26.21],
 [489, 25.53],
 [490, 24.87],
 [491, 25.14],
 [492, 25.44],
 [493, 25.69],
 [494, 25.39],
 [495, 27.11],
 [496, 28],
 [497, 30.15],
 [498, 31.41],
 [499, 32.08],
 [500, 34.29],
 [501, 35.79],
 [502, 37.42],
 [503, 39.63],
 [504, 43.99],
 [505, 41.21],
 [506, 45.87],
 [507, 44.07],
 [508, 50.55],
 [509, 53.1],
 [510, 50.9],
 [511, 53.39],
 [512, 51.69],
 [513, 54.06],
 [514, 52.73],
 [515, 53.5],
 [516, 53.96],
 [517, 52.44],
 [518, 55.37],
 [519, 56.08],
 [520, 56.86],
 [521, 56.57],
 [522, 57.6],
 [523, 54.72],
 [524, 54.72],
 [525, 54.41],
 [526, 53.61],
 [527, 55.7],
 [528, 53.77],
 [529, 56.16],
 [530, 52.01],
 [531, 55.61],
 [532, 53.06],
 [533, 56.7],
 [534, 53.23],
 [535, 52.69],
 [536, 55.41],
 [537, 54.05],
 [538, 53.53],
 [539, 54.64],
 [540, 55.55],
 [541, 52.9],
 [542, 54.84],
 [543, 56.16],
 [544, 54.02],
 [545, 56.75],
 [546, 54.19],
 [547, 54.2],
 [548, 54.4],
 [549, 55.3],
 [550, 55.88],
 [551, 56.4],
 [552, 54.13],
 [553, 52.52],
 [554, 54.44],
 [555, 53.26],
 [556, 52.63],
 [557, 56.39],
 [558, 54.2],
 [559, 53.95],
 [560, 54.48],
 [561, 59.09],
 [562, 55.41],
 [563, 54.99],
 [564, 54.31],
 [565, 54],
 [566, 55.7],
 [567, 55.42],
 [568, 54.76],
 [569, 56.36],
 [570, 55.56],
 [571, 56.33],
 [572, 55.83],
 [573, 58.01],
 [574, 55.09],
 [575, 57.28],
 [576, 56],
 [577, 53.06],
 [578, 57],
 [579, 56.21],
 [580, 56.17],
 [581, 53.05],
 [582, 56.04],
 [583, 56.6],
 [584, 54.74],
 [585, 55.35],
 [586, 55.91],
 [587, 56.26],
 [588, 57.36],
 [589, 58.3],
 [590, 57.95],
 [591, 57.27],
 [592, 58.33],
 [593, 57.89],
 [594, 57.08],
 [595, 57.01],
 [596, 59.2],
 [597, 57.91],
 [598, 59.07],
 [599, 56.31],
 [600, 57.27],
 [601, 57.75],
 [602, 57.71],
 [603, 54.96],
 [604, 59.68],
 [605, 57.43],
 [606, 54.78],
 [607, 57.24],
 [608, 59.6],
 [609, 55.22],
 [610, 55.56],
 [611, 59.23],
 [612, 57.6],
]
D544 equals 1.23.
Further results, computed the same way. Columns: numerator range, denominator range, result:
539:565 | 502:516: 1.13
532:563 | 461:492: 1.25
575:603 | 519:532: 1.03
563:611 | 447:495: 1.20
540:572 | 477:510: 1.56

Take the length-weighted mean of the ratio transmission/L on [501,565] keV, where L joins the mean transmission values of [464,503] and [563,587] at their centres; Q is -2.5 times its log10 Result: -0.11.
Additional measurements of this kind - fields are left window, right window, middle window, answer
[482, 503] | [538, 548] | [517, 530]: -0.22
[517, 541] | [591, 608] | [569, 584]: 0.02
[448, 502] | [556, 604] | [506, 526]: -0.08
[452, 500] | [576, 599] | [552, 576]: -0.02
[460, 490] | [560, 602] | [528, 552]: -0.05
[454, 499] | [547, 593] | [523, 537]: -0.08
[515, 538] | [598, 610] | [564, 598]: 0.00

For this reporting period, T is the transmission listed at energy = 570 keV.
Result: 55.56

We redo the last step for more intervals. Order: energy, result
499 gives 32.08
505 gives 41.21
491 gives 25.14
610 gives 55.56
